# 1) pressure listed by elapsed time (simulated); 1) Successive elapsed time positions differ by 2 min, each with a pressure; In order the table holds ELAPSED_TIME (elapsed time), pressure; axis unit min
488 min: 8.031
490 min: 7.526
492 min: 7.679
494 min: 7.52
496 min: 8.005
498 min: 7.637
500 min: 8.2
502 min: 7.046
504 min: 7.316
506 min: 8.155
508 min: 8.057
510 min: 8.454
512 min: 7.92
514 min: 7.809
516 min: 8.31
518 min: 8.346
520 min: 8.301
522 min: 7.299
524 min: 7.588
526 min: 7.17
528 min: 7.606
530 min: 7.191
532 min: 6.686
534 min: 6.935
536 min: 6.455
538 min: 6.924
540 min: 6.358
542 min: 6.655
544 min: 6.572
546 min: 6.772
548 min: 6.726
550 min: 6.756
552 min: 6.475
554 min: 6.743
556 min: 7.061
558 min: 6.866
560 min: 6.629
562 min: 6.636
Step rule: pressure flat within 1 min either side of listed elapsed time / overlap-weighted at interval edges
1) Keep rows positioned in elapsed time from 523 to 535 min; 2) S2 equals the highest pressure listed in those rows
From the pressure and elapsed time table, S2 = 7.606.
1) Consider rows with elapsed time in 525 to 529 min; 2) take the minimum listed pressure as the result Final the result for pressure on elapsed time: 7.17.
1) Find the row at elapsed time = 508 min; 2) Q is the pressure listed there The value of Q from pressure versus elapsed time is 8.057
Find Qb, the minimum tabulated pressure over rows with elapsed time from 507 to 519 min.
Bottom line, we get 7.809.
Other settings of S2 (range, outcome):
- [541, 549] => 6.772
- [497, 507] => 8.2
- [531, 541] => 6.935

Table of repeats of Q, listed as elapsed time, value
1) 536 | 6.455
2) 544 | 6.572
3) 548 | 6.726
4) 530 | 7.191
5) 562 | 6.636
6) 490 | 7.526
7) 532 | 6.686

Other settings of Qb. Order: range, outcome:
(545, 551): 6.726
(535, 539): 6.455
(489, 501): 7.52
